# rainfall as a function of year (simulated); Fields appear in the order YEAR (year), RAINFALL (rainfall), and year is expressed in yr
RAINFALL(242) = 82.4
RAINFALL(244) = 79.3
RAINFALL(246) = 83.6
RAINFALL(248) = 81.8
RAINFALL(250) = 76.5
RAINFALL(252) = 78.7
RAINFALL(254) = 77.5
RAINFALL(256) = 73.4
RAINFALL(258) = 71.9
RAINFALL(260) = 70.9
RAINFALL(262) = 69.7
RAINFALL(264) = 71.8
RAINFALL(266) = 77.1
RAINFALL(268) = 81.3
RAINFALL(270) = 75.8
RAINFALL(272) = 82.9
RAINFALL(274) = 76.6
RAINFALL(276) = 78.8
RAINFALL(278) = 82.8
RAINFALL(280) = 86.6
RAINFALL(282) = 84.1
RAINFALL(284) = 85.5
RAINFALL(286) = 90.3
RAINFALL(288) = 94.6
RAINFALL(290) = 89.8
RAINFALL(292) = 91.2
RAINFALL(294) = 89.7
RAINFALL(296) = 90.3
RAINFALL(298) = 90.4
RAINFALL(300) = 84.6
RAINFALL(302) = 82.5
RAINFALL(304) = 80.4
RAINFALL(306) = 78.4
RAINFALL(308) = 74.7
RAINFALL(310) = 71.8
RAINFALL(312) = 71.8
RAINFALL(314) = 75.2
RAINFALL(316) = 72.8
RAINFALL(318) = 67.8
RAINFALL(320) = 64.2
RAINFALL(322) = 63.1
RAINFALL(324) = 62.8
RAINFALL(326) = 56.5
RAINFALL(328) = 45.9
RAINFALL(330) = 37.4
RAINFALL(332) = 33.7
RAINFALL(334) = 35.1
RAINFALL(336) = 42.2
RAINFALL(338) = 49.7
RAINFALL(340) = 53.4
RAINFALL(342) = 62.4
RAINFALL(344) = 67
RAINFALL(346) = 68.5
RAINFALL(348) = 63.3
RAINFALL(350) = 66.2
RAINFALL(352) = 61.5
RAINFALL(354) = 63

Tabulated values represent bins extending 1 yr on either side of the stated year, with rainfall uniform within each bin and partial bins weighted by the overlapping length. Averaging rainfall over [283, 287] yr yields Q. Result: 87.9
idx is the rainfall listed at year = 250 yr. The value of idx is 76.5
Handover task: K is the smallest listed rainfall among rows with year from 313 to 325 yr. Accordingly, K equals 62.8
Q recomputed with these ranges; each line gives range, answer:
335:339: 46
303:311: 76.3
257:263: 70.8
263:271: 76.5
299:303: 83.5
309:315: 72.9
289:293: 90.5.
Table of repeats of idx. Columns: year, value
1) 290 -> 89.8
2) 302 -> 82.5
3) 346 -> 68.5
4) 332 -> 33.7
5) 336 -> 42.2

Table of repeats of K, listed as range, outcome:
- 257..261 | 70.9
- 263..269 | 71.8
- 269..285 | 75.8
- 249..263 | 69.7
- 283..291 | 85.5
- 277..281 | 82.8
